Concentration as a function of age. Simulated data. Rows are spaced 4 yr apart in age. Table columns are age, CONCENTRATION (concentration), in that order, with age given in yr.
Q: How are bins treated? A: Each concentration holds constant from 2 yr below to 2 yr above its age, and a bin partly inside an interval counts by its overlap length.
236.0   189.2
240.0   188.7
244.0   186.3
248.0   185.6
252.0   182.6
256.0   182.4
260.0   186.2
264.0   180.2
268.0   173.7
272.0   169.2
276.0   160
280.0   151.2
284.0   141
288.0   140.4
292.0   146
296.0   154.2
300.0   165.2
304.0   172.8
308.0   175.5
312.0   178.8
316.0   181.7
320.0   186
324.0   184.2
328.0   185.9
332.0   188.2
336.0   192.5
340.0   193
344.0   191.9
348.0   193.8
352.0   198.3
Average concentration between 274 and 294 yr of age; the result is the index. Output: 148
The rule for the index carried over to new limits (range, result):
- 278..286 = 146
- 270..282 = 160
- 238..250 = 187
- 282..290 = 141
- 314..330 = 184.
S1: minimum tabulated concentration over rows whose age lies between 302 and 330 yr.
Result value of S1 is 172.8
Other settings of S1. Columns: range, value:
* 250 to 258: 182.4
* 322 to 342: 184.2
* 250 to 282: 151.2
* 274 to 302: 140.4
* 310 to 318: 178.8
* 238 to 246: 186.3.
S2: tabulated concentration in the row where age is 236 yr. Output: 189.2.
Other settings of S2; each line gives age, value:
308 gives 175.5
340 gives 193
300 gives 165.2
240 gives 188.7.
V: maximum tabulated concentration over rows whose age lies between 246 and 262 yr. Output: 186.2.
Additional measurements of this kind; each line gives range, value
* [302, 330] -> 186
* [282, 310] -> 175.5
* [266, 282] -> 173.7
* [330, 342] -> 193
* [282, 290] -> 141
